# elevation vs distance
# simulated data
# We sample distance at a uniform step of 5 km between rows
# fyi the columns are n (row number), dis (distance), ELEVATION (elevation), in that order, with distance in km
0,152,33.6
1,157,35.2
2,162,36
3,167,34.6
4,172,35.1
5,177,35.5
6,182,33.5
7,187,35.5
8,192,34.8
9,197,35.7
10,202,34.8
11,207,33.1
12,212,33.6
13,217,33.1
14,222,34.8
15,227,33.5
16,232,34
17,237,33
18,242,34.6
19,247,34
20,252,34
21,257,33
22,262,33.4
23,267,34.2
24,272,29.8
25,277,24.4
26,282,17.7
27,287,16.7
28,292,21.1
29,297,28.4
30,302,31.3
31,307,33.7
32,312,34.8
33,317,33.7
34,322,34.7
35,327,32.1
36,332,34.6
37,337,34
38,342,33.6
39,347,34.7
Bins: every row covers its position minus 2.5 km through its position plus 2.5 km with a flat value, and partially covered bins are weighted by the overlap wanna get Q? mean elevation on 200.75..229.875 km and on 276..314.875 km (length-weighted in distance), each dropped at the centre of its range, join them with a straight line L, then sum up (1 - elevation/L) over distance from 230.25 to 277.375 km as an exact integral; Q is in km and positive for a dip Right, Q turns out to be -4.2 km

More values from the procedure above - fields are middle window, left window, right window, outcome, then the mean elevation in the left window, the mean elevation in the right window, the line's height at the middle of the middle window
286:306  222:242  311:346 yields 4.9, 33.8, 33.9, 33.9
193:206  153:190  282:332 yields -0.4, 35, 29.3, 33.8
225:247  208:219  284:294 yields -3.7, 33.3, 18.7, 29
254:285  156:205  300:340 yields 5.0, 35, 33.6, 34.1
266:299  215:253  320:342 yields 9.5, 33.9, 33.8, 33.8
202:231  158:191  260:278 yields -0.5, 35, 30.9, 33.2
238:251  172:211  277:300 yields -3.1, 34.7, 21.6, 27.5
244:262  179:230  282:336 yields -0.9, 34.2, 29.6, 32.1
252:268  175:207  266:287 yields -4.1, 34.8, 24.8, 26.7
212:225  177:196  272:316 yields -0.6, 34.8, 26.5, 32.3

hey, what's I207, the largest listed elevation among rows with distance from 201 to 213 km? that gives 34.8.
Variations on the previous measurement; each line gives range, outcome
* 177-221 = 35.7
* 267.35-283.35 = 29.8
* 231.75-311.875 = 34.6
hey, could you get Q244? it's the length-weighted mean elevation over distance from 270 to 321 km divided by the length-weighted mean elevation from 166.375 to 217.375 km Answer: 0.79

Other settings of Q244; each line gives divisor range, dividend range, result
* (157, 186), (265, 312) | 0.76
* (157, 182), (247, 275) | 0.94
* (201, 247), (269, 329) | 0.83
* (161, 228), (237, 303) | 0.83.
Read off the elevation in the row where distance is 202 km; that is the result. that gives 34.8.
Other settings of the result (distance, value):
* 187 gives 35.5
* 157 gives 35.2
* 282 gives 17.7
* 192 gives 34.8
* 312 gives 34.8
